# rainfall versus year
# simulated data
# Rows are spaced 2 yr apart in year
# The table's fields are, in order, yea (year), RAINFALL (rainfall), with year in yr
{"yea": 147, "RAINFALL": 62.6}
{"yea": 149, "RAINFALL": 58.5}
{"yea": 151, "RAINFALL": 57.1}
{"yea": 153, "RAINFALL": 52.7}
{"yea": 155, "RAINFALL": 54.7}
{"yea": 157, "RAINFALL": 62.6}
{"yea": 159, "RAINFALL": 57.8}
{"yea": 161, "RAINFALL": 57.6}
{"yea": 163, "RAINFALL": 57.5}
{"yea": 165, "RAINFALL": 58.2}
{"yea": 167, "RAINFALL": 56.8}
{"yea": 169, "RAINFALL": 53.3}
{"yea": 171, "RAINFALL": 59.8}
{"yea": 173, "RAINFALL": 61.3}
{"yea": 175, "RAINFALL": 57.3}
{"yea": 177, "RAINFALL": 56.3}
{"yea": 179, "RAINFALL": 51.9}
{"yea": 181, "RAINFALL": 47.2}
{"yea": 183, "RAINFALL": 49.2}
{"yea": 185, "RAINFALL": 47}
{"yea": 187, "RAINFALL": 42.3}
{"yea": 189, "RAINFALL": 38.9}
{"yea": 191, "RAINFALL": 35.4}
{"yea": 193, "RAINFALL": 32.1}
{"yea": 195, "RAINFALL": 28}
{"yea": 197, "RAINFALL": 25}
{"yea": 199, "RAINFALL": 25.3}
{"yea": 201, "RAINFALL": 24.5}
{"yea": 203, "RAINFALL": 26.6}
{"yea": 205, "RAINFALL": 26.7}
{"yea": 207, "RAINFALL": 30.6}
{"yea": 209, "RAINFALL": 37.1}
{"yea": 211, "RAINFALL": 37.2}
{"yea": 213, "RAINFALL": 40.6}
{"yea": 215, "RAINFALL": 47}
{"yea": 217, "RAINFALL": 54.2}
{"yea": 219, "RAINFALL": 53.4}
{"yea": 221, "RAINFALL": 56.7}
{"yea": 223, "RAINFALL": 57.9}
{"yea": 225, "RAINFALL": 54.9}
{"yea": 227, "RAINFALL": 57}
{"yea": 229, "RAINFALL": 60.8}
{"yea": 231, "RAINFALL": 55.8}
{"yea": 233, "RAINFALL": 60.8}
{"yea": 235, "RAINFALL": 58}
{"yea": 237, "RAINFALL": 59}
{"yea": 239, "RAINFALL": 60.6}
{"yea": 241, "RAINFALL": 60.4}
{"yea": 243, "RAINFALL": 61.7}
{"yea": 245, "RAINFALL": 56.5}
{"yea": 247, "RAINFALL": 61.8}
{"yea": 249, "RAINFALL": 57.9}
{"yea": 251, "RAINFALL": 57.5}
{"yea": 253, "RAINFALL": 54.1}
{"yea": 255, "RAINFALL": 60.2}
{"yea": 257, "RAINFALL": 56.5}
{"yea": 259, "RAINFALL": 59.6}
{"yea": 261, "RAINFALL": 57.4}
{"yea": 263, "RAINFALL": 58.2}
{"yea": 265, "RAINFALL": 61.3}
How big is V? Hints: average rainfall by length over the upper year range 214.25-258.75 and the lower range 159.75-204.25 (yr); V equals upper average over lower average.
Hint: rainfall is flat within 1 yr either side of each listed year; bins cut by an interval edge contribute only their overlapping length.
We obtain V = 1.28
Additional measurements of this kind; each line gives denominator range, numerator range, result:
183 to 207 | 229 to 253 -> 1.81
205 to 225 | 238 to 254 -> 1.29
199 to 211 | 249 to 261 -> 1.96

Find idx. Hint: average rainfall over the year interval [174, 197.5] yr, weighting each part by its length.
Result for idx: 42.9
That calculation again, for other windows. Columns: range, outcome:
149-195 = 51.8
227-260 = 58.8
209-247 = 54.8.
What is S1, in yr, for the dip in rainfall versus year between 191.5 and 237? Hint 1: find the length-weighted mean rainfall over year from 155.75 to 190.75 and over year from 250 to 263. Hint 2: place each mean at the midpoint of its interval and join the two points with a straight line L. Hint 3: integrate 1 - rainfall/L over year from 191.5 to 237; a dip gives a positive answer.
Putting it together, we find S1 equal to 10.0 yr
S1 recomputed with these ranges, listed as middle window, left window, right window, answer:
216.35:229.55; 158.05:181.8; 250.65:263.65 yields 0.2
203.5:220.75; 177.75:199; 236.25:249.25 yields 2.7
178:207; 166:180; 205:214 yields 6.6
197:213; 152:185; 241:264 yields 7.5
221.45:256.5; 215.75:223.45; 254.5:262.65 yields -1.1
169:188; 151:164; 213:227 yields 1.1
